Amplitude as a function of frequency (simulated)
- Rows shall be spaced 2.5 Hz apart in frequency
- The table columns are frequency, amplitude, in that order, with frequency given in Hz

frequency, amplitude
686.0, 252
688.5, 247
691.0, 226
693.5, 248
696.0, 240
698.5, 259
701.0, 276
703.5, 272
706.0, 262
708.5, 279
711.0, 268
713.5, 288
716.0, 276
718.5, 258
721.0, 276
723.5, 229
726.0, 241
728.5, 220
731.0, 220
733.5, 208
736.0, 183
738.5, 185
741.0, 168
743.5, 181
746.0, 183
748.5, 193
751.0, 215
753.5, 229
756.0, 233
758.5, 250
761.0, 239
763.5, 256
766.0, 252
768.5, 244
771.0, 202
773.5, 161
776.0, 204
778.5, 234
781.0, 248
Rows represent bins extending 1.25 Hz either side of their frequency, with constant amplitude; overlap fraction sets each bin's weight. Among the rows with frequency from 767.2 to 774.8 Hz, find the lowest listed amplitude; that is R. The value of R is 161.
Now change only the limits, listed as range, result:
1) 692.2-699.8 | 240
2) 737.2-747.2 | 168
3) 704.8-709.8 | 262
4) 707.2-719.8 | 258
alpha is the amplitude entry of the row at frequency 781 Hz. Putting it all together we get 248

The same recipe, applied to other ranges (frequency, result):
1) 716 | 276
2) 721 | 276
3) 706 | 262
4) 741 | 168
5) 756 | 233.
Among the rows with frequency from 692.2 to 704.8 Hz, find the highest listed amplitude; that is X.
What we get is 276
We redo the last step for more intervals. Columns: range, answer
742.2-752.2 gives 215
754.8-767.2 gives 256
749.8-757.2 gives 233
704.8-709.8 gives 279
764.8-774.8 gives 252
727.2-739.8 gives 220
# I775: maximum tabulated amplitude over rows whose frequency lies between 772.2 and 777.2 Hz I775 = 204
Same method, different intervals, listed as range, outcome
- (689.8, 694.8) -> 248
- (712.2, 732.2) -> 288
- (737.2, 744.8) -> 185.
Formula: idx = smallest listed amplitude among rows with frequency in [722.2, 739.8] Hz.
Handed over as 183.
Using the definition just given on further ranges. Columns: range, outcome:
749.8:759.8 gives 215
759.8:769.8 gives 239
